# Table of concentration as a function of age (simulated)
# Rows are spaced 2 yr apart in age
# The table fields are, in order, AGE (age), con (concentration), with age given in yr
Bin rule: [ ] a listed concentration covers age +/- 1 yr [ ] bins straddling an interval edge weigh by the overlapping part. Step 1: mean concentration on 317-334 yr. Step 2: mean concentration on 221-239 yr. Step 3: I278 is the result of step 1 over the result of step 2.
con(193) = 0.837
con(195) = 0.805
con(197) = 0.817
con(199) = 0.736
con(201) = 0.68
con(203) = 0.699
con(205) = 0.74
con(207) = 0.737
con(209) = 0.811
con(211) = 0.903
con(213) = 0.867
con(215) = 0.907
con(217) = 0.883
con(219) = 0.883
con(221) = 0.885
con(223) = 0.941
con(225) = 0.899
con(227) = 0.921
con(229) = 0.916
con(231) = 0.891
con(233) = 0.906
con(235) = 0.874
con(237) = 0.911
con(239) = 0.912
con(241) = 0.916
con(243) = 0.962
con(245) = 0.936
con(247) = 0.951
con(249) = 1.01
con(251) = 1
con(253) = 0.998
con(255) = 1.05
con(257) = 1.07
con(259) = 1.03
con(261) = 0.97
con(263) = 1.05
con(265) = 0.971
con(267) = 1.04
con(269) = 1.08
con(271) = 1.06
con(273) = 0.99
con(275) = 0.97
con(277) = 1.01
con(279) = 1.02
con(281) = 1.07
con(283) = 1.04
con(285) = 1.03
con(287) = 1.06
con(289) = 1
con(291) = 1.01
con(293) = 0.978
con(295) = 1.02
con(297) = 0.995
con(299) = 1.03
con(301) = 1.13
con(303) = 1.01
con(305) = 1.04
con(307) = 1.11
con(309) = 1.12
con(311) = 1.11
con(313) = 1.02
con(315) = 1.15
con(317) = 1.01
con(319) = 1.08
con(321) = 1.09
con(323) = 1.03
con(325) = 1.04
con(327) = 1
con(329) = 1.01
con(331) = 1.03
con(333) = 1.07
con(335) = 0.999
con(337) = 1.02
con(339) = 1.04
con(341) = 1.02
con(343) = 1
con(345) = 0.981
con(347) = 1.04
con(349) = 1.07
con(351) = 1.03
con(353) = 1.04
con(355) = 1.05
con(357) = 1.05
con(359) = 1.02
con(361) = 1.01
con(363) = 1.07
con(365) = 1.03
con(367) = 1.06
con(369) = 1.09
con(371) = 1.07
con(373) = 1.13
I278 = 1.15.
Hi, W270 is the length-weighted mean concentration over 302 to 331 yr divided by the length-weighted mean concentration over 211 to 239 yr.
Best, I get 1.18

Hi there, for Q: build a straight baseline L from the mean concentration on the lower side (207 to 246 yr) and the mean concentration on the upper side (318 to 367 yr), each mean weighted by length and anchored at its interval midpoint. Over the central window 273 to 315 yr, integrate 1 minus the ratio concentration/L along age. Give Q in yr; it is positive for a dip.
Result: -2.70 yr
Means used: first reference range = 0.897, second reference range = 1.03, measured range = 1.04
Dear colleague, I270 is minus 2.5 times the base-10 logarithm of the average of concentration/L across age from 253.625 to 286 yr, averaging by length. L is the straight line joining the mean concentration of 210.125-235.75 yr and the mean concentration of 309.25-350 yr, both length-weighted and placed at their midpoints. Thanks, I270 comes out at -0.07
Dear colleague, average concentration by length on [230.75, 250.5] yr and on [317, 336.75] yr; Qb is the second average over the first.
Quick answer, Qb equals 1.1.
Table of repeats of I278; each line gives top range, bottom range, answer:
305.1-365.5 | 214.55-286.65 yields 1.07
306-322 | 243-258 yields 1.09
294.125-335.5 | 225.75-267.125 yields 1.09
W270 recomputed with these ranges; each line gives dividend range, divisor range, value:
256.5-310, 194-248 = 1.20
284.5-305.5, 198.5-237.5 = 1.21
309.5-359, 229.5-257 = 1.09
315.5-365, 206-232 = 1.18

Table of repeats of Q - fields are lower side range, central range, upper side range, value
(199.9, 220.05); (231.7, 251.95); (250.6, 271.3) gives 0.2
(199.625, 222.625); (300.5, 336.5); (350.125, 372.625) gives -2.7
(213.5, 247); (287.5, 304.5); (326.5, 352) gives -0.8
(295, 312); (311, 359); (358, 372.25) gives 0.9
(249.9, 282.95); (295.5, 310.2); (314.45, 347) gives -0.5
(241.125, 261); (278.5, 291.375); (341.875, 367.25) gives -0.3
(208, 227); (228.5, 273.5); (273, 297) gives -1.2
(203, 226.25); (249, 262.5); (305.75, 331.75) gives -1.2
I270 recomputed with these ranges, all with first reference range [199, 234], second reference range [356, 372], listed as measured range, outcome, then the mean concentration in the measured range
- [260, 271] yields -0.124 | 1.03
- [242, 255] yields -0.104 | 0.982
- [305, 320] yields -0.109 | 1.08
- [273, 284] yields -0.096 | 1.02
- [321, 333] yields -0.035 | 1.03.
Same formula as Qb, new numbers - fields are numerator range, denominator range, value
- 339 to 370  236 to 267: 1.05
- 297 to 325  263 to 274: 1.04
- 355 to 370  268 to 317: 1.00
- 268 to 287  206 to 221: 1.20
